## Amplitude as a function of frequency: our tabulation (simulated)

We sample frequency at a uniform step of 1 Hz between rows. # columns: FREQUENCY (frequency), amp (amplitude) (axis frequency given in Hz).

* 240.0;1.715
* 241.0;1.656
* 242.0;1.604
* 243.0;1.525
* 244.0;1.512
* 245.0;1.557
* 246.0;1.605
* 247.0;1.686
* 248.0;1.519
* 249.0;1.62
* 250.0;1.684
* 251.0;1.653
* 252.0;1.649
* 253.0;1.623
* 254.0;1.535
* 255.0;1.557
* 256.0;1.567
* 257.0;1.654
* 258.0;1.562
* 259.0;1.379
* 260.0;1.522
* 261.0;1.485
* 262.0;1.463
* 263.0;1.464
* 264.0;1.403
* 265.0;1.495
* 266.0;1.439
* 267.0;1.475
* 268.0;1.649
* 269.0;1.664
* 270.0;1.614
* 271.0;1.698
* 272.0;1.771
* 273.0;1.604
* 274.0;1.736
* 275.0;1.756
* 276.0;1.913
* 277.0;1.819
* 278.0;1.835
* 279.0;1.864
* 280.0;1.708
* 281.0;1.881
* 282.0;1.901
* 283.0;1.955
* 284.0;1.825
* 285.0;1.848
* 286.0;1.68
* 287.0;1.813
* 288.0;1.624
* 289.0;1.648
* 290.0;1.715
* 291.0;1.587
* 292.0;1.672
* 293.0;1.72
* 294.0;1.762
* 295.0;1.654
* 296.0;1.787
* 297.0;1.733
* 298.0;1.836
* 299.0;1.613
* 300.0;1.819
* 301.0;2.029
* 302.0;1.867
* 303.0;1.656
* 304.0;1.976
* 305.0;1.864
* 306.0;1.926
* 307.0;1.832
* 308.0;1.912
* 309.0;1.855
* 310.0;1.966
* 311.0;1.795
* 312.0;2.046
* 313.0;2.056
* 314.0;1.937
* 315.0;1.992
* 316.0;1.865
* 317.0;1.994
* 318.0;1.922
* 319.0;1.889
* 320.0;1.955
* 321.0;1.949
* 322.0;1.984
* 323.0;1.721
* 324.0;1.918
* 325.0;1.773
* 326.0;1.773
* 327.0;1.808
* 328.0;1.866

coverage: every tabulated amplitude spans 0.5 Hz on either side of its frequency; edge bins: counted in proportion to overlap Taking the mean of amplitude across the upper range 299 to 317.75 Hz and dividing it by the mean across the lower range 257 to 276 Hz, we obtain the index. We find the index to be 1.21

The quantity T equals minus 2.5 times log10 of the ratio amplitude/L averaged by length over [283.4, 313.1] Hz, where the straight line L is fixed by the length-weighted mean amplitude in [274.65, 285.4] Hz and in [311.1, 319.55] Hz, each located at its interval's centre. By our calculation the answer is 0.060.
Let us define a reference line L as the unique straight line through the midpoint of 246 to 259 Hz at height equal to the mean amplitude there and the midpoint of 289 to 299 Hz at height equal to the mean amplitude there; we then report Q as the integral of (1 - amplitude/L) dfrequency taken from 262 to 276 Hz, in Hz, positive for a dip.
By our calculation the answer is 0.3 Hz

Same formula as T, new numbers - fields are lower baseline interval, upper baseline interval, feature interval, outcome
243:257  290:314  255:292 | 0.023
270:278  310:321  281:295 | 0.040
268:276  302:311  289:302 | 0.044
